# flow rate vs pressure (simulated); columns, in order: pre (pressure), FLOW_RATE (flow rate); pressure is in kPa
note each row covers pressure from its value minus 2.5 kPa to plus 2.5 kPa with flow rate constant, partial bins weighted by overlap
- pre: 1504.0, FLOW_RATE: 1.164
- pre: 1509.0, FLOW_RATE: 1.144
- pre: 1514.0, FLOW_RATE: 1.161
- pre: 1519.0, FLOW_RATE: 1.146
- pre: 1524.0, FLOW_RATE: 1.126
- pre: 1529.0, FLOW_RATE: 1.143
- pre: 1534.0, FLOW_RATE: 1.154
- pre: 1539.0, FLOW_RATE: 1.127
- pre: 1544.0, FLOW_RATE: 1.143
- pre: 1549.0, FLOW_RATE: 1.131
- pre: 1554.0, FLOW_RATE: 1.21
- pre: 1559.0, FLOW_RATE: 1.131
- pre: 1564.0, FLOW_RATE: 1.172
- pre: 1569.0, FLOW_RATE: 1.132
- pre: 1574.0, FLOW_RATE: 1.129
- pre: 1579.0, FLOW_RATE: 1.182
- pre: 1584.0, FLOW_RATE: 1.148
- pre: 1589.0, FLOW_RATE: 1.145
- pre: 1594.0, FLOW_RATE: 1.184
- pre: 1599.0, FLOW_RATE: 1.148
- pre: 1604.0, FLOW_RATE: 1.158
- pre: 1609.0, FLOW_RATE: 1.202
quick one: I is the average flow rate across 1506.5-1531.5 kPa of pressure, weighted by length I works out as 1.14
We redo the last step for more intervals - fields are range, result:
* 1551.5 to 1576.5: 1.15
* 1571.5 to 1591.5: 1.15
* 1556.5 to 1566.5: 1.15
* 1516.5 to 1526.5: 1.14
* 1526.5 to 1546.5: 1.14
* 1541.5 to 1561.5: 1.15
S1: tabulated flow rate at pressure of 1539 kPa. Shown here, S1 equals 1.127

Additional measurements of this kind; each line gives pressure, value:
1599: 1.148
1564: 1.172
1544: 1.143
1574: 1.129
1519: 1.146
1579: 1.182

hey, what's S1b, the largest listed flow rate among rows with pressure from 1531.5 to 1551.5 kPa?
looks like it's 1.154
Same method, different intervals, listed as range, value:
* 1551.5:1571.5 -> 1.21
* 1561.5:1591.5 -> 1.182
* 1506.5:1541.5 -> 1.161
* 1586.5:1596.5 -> 1.184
